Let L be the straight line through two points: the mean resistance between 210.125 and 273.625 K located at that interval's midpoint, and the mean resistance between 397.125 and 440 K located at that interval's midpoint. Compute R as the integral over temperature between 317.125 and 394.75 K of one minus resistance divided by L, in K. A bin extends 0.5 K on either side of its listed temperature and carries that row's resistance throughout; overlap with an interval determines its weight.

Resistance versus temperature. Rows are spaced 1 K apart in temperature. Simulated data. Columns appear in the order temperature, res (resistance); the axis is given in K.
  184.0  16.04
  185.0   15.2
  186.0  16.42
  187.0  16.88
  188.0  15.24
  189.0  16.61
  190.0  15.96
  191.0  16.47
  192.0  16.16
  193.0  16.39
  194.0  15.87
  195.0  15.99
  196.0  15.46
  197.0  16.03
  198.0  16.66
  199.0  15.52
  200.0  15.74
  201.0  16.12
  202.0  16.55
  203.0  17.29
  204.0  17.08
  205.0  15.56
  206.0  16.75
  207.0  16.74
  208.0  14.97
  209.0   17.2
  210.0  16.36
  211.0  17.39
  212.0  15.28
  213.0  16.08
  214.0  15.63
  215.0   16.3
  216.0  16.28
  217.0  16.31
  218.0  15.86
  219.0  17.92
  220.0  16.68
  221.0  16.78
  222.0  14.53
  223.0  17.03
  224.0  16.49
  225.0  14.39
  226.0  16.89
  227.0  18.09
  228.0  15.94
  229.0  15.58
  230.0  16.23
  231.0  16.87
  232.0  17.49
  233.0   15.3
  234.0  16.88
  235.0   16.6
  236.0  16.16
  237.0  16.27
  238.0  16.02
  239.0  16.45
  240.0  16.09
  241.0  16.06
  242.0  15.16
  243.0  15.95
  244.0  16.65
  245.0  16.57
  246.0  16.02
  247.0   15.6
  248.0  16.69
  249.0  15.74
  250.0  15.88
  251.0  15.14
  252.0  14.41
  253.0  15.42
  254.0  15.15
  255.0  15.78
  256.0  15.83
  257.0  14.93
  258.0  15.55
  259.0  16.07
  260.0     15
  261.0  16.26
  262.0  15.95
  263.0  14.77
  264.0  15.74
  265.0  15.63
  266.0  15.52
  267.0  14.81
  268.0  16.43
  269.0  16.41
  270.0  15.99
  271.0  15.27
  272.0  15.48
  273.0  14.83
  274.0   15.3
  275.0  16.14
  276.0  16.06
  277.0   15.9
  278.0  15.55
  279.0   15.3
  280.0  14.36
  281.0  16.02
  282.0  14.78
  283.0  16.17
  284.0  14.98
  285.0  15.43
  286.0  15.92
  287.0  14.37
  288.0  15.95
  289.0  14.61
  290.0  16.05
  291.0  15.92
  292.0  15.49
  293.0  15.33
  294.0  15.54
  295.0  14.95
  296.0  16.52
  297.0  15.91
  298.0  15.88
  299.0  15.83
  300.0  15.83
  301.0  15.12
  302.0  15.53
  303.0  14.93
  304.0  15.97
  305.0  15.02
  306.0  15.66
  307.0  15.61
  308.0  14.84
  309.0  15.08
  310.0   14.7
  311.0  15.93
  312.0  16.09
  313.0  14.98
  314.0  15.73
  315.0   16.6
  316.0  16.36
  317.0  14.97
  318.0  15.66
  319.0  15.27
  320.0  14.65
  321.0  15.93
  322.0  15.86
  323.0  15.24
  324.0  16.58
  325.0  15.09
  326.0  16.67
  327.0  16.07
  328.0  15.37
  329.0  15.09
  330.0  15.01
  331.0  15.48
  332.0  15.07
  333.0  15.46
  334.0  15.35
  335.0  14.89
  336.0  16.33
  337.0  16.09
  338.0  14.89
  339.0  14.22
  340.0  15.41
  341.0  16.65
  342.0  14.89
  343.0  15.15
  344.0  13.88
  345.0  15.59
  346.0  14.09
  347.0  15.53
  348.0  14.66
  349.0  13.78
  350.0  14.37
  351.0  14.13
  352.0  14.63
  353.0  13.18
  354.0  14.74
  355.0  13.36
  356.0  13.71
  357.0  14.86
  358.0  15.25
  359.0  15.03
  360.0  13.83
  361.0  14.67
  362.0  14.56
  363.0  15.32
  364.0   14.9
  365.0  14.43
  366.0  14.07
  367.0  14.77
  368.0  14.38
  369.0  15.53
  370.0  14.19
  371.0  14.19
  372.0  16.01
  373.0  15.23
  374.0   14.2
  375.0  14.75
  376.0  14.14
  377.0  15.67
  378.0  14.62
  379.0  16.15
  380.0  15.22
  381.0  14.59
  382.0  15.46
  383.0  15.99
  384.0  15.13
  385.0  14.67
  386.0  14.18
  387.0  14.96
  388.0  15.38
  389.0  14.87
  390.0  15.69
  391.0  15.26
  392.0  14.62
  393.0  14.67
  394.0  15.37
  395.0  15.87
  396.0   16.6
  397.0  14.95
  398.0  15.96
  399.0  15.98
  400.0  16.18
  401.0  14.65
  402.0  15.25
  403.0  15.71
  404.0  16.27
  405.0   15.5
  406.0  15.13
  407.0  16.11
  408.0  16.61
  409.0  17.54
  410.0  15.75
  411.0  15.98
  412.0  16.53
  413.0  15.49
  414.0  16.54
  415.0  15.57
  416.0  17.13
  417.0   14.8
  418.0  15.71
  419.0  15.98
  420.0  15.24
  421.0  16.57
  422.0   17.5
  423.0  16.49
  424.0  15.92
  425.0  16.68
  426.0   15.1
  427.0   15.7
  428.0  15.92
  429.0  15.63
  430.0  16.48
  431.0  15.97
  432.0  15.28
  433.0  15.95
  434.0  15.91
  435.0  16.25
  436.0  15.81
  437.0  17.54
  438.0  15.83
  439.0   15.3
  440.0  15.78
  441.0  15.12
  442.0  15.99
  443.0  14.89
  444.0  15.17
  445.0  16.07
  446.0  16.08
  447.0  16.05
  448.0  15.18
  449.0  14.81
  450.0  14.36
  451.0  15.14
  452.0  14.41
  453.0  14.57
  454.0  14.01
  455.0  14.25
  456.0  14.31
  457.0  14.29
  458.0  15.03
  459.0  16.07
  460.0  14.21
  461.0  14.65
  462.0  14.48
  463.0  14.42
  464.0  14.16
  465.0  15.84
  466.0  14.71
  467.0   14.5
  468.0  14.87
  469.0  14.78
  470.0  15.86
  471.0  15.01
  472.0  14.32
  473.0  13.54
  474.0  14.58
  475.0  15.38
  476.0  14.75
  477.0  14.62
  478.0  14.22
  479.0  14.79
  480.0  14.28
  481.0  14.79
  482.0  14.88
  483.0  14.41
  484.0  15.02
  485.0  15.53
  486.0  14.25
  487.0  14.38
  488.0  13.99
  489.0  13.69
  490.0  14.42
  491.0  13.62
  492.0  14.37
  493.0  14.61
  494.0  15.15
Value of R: 4.74 K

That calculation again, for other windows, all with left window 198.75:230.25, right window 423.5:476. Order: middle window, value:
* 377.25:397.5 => 0.4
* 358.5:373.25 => 0.8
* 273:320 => 1.2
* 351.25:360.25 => 0.8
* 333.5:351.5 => 0.8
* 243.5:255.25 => 0.3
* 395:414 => -0.6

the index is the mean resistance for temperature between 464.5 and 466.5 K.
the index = 15.3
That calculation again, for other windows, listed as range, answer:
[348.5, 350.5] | 14.1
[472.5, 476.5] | 14.6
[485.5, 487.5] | 14.3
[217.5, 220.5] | 16.8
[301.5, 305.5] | 15.4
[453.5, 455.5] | 14.1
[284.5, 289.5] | 15.3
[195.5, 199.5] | 15.9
